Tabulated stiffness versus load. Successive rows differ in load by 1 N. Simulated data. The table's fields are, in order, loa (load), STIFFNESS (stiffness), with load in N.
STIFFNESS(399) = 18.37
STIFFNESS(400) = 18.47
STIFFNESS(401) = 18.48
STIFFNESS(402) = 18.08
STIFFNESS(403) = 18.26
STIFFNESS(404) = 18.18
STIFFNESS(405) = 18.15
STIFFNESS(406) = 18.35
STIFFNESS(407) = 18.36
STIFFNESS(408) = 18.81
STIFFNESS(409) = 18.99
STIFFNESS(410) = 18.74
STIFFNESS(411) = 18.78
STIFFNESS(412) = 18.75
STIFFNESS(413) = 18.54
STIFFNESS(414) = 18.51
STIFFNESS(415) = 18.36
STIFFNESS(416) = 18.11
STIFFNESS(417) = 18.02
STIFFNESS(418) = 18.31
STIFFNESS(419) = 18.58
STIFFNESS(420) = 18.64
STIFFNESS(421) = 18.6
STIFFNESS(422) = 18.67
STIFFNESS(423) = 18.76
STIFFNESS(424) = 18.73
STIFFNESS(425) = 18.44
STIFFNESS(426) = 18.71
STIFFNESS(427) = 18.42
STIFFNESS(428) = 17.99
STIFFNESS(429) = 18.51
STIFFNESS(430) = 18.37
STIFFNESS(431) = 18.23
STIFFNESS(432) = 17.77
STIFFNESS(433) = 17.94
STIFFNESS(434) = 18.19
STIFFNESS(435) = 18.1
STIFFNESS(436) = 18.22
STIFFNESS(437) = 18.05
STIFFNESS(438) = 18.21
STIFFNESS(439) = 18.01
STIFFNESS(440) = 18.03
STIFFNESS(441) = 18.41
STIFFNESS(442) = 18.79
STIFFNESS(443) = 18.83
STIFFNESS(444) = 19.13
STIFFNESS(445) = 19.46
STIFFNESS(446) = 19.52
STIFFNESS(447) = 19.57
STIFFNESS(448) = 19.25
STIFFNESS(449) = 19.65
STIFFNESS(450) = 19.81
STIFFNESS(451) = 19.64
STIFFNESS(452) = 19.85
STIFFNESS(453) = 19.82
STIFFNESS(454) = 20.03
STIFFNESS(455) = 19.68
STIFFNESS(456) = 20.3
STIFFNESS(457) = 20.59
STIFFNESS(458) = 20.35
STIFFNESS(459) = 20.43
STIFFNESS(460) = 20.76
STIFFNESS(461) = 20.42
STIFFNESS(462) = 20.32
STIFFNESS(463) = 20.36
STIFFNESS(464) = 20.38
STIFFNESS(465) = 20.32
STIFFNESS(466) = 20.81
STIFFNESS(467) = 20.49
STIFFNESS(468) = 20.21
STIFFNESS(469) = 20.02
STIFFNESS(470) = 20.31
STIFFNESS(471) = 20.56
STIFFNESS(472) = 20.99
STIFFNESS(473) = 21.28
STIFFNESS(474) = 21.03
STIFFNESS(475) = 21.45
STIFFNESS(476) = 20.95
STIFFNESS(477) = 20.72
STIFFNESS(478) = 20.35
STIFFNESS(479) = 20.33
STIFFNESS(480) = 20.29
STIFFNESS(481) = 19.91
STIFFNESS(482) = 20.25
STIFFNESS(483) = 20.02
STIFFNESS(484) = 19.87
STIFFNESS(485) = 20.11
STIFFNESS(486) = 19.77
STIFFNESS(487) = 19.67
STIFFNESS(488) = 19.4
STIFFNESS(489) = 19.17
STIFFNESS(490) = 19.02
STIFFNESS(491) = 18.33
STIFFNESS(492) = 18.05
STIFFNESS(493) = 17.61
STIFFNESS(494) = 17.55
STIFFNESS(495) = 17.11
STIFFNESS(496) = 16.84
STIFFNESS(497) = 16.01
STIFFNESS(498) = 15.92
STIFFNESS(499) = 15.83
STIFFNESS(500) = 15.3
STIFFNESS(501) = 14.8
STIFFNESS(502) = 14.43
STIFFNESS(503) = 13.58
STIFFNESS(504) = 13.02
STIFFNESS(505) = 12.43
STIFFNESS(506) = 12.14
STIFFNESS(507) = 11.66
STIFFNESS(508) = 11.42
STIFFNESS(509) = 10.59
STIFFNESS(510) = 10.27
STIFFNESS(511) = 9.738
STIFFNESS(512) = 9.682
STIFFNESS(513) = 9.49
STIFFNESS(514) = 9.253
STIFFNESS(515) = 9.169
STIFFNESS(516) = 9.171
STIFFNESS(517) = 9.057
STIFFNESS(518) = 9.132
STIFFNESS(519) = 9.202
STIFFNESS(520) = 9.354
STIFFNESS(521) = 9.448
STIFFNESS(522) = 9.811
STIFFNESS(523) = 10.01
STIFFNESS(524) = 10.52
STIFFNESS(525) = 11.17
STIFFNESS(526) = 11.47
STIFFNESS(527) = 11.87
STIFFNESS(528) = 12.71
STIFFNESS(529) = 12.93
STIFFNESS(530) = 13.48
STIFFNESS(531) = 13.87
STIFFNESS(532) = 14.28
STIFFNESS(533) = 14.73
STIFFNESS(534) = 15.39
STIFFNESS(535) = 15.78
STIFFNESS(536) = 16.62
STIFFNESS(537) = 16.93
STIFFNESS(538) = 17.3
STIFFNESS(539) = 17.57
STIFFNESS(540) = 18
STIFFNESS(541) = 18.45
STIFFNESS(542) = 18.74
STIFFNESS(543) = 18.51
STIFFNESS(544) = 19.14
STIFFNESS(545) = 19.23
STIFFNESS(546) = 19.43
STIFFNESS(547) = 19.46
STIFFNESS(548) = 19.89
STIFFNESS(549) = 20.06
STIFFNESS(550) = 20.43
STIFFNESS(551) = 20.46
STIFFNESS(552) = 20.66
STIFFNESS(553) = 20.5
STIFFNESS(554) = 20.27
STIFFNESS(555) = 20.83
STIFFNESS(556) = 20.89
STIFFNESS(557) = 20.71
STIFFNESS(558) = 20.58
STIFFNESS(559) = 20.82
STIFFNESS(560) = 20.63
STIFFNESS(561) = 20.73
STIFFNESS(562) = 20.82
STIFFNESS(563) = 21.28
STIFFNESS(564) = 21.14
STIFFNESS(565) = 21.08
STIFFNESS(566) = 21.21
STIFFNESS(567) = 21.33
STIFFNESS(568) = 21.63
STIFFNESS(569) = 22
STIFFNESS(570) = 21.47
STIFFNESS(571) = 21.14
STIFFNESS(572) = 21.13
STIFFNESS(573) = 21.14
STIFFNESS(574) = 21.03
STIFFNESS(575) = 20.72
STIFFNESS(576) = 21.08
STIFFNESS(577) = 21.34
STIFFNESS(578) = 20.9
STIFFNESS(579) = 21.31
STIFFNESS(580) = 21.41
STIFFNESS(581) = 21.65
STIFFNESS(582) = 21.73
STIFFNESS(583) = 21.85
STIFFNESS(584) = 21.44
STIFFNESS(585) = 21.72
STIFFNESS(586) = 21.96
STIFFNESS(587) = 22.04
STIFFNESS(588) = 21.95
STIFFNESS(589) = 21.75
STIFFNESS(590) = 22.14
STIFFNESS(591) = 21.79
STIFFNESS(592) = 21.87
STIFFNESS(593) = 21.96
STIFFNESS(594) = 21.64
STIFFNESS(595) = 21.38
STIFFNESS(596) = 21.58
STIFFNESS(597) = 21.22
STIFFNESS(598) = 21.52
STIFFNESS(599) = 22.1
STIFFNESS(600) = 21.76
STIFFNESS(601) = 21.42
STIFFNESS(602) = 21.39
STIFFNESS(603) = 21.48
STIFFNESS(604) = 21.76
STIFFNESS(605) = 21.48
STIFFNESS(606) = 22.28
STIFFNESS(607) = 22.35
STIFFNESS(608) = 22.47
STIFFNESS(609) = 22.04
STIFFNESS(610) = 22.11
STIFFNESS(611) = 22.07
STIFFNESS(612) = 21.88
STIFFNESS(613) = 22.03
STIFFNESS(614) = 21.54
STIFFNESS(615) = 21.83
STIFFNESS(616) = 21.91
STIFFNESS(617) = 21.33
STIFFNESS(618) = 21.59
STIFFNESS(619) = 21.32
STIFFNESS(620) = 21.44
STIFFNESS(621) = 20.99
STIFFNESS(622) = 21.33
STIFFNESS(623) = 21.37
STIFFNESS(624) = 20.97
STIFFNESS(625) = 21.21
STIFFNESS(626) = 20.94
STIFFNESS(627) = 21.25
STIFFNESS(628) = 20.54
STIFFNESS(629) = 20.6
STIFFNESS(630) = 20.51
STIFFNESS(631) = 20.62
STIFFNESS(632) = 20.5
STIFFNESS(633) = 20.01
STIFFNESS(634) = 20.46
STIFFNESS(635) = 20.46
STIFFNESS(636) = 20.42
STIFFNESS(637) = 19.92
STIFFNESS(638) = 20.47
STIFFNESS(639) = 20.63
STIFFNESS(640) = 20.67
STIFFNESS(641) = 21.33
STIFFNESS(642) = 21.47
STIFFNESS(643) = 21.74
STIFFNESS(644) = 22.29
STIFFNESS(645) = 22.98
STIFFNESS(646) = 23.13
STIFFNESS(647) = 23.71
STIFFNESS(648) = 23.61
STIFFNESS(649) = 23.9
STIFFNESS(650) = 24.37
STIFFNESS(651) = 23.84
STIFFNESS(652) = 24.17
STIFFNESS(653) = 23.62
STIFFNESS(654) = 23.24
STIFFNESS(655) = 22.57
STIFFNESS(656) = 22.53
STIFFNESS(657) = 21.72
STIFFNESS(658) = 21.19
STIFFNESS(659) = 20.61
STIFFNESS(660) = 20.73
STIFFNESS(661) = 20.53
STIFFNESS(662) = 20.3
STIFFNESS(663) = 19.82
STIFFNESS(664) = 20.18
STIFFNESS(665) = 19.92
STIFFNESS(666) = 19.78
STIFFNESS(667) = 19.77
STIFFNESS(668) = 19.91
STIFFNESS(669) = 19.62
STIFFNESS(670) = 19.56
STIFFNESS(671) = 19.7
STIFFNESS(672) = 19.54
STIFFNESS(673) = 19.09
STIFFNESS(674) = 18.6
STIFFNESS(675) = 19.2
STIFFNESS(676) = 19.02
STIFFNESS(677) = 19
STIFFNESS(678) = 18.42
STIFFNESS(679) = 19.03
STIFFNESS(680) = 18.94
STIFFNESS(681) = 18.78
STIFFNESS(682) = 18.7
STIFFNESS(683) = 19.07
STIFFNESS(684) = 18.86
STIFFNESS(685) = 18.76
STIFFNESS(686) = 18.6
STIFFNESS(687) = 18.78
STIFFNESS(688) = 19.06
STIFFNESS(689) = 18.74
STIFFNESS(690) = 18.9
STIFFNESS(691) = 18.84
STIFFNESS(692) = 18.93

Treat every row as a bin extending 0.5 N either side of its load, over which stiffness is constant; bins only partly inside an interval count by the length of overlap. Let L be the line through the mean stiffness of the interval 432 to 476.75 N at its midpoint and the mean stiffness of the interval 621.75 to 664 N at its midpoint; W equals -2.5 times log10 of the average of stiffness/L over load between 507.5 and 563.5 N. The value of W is 0.31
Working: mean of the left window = 19.7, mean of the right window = 21.6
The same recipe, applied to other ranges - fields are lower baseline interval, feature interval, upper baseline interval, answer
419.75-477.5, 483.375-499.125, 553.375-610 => 0.11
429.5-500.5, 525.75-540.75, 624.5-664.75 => 0.32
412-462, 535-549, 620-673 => 0.10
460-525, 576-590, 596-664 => -0.10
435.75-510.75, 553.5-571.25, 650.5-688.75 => -0.10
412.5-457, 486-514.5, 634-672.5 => 0.31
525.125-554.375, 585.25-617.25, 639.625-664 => -0.10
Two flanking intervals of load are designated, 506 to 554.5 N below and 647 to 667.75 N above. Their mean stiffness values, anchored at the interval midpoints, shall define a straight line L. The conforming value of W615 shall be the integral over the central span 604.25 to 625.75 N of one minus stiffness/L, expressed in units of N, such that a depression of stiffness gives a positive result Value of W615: -2.6 N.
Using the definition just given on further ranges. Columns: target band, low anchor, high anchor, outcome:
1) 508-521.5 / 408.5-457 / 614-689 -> 6.9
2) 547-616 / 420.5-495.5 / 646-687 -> -4.3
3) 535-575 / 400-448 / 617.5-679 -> -0.1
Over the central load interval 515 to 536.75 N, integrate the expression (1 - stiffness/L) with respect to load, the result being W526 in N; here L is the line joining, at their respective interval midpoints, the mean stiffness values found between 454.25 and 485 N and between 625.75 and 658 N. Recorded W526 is 9.4 N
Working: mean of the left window 20.4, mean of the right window 21.8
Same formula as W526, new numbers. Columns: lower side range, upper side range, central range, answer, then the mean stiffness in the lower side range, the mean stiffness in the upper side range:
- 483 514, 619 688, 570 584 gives -2.52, 15.3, 20.7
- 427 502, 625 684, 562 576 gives -0.81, 19.2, 20.8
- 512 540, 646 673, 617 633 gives -1.60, 12.3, 21.5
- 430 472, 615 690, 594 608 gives -0.89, 19.5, 20.7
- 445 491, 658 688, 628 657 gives -3.50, 20.2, 19.4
